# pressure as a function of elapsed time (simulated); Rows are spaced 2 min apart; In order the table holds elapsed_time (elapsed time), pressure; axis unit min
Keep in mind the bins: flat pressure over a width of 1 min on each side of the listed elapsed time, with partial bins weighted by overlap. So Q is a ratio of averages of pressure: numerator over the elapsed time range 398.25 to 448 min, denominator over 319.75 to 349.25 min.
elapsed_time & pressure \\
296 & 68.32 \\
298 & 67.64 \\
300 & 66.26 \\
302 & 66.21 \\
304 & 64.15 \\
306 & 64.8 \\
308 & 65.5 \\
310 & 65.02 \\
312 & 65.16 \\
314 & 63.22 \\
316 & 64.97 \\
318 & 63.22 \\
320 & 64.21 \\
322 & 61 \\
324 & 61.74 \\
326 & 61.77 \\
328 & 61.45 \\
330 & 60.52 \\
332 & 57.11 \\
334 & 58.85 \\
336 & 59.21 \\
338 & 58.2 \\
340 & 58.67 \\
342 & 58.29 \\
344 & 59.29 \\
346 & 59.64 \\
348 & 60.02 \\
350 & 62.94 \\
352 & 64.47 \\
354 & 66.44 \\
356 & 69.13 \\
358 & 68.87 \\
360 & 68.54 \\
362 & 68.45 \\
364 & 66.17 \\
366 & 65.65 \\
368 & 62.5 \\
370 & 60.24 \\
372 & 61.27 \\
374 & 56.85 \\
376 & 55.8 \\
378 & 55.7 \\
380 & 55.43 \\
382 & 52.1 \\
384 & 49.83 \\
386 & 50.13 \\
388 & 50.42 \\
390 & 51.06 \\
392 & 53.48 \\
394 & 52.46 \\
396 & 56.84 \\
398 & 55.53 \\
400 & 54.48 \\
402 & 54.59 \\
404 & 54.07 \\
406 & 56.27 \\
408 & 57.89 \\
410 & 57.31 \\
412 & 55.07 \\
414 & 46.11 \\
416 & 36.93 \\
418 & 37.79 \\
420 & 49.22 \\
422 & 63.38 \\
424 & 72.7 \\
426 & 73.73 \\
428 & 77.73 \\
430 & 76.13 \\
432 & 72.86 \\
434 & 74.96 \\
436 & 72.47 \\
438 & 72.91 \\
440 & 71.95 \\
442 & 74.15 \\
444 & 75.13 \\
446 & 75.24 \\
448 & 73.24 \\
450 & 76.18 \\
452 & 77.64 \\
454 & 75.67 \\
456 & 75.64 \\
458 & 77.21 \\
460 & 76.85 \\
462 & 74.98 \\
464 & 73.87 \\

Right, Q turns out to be 1.1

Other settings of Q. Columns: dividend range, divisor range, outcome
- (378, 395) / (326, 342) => 0.88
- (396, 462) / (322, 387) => 1.09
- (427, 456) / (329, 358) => 1.22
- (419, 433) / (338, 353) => 1.15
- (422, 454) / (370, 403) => 1.37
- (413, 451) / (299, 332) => 1.05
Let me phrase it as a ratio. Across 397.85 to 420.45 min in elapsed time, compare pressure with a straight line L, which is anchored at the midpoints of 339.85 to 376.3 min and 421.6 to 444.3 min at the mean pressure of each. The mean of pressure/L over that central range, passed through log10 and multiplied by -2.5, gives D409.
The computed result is 0.34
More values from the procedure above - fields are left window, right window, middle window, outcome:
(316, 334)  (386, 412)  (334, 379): -0.065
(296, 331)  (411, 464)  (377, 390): 0.267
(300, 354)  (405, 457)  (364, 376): 0.046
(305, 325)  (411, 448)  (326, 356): 0.062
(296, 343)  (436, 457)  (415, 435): 0.147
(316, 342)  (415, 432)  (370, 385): 0.103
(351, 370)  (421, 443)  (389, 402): 0.275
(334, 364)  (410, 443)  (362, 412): 0.130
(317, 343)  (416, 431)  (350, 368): -0.097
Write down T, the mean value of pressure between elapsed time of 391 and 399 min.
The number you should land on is 54.6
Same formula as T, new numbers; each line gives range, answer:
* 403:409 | 56.1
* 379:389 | 51.6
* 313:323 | 63.3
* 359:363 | 68.5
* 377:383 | 54.4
